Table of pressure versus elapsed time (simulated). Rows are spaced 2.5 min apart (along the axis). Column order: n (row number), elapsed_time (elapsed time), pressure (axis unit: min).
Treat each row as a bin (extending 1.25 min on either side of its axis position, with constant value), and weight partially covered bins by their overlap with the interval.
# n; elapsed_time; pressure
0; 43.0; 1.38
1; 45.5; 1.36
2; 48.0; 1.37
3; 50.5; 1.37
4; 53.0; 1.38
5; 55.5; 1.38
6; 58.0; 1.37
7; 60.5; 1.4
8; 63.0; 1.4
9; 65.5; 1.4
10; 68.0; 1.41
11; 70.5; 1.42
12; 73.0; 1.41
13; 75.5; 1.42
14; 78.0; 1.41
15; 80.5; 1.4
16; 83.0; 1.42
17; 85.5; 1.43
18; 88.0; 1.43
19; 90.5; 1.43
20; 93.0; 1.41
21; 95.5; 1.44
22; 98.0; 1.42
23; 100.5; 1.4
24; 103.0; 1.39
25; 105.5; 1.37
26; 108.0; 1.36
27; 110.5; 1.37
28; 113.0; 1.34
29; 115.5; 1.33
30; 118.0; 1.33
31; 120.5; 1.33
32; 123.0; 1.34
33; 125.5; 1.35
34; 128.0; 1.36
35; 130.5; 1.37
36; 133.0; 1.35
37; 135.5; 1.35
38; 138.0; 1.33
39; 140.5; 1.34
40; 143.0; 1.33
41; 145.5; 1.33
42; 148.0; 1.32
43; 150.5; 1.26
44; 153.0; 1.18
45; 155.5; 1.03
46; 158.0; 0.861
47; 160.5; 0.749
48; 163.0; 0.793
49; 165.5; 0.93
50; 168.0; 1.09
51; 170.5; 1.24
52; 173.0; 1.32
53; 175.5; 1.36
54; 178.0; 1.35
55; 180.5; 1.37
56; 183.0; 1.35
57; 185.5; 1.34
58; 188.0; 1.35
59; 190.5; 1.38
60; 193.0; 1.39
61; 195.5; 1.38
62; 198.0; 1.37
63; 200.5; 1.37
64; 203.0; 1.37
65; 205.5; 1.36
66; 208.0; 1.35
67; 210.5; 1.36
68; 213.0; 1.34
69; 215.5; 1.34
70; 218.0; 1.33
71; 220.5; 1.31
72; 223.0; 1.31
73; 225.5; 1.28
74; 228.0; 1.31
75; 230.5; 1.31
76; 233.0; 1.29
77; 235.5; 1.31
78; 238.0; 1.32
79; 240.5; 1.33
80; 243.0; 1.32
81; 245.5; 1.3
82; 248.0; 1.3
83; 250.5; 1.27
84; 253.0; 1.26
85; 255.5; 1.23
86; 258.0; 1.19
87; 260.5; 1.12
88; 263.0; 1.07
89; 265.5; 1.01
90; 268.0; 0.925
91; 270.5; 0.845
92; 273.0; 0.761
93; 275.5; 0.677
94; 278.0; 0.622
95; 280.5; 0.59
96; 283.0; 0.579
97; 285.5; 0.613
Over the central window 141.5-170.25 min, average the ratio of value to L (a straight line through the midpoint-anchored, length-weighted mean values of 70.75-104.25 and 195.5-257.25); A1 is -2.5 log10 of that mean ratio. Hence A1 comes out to 0.25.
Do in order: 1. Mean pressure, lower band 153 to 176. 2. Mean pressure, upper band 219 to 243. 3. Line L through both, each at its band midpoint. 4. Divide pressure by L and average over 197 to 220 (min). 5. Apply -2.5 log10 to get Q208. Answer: -0.12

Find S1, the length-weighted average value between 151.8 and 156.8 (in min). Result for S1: 1.1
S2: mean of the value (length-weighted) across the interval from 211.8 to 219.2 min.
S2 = 1.34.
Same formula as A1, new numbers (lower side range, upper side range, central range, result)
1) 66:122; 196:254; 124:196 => 0.09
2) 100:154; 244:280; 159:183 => 0.09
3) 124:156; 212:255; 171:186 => -0.03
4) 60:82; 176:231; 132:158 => 0.09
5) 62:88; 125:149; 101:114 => 0.01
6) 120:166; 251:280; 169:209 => -0.21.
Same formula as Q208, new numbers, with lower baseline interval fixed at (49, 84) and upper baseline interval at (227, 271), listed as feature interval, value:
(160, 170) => 0.365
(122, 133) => -0.015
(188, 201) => -0.089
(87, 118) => -0.020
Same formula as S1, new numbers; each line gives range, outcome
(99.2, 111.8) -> 1.38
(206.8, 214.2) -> 1.35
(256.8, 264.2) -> 1.13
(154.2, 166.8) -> 0.875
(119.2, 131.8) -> 1.35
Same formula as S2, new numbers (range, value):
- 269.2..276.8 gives 0.761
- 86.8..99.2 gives 1.43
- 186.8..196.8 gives 1.38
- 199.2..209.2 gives 1.36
